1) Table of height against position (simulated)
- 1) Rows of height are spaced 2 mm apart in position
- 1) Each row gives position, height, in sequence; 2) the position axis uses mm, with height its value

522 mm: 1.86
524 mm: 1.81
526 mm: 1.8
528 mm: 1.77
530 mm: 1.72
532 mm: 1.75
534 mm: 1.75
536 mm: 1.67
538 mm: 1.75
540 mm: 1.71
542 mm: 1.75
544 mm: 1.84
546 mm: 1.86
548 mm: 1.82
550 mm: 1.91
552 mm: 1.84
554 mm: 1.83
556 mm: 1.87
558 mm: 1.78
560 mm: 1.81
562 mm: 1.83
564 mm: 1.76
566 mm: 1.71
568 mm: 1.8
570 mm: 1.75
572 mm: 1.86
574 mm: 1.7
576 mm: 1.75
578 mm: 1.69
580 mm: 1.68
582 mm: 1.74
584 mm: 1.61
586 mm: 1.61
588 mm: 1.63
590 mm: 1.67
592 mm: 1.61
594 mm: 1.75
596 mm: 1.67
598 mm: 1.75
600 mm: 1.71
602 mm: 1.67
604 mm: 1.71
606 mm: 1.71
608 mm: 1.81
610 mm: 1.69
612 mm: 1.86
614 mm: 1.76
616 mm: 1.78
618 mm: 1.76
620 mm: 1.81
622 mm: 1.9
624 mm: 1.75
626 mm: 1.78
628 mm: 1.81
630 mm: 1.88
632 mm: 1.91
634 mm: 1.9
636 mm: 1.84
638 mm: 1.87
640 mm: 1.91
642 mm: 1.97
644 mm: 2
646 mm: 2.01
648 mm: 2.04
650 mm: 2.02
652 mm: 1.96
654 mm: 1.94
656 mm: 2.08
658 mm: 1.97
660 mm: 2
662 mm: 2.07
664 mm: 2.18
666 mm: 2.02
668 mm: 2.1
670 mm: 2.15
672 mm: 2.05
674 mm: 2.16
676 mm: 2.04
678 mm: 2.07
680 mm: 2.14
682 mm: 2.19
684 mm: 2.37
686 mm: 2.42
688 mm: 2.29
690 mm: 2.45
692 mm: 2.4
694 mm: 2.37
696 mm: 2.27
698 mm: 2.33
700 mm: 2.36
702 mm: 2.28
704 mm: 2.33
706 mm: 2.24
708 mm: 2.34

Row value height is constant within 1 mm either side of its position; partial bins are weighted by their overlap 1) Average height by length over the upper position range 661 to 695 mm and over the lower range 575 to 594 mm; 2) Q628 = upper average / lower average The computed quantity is 1.32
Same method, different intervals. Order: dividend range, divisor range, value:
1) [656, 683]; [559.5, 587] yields 1.20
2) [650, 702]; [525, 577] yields 1.22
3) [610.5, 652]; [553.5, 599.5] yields 1.08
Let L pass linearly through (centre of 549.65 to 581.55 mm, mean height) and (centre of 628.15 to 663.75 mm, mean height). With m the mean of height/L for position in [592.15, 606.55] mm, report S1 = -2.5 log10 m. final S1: 0.09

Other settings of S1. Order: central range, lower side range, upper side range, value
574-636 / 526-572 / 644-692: 0.12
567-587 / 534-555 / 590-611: 0.02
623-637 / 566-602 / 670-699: 0.07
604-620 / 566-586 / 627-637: 0.03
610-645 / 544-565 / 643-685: 0.08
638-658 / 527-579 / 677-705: 0.08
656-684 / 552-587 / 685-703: 0.07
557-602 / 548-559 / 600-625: 0.05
